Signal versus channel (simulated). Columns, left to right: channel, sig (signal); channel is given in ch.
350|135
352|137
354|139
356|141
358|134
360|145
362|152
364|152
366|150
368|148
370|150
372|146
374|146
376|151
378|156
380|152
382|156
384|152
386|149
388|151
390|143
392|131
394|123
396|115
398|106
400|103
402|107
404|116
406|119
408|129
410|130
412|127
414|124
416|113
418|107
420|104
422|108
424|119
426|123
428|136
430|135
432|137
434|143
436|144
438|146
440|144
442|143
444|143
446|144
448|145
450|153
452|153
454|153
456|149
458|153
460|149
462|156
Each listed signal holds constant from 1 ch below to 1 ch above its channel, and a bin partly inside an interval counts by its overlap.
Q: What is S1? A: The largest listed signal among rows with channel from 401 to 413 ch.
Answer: 130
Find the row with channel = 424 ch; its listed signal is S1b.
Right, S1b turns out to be 119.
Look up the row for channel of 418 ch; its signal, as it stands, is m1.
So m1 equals 107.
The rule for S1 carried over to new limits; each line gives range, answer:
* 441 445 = 143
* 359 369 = 152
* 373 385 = 156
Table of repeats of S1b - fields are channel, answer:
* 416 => 113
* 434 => 143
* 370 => 150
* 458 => 153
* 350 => 135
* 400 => 103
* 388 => 151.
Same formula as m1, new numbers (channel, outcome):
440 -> 144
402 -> 107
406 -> 119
